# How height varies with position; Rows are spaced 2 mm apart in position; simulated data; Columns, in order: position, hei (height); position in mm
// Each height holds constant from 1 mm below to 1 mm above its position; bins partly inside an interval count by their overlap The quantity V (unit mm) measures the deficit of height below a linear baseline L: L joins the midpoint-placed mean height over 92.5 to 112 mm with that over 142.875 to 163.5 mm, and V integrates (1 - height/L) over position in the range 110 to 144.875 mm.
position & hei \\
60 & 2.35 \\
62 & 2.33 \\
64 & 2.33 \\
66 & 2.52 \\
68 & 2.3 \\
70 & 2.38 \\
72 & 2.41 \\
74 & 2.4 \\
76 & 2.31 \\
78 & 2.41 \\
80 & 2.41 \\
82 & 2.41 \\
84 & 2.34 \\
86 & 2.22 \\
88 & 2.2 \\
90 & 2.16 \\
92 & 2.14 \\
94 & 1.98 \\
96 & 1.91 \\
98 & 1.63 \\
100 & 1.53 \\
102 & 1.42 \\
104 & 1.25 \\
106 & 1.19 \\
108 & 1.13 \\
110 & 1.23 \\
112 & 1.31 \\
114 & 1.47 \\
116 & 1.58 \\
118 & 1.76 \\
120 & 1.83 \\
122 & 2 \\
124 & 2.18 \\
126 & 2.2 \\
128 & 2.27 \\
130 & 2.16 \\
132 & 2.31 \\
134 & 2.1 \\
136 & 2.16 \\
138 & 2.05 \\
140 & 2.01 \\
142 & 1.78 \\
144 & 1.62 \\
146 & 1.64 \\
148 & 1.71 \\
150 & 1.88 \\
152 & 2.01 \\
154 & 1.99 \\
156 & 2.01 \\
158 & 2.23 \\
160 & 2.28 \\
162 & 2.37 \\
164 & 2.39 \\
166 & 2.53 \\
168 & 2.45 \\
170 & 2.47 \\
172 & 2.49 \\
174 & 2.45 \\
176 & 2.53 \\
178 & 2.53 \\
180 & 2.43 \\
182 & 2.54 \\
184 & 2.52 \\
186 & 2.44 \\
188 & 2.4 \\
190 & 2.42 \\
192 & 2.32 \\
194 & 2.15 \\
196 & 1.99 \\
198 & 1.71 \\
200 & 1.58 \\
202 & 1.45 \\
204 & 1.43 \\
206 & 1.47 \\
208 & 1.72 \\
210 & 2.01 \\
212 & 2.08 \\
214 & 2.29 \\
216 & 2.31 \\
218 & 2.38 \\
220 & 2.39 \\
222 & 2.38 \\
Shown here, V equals -3.6 mm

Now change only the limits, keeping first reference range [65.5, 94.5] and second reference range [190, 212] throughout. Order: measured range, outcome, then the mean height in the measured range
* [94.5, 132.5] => 8.2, 1.7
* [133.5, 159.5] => 1.3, 1.94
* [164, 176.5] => -3.4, 2.48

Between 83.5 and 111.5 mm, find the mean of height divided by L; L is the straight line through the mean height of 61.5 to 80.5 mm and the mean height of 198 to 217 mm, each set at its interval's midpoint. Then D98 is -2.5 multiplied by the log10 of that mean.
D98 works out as 0.305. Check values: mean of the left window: 2.38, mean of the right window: 1.81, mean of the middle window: 1.72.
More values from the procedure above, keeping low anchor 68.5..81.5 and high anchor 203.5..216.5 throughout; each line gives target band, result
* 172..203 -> -0.13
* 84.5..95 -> 0.09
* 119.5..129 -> 0.05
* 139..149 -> 0.22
